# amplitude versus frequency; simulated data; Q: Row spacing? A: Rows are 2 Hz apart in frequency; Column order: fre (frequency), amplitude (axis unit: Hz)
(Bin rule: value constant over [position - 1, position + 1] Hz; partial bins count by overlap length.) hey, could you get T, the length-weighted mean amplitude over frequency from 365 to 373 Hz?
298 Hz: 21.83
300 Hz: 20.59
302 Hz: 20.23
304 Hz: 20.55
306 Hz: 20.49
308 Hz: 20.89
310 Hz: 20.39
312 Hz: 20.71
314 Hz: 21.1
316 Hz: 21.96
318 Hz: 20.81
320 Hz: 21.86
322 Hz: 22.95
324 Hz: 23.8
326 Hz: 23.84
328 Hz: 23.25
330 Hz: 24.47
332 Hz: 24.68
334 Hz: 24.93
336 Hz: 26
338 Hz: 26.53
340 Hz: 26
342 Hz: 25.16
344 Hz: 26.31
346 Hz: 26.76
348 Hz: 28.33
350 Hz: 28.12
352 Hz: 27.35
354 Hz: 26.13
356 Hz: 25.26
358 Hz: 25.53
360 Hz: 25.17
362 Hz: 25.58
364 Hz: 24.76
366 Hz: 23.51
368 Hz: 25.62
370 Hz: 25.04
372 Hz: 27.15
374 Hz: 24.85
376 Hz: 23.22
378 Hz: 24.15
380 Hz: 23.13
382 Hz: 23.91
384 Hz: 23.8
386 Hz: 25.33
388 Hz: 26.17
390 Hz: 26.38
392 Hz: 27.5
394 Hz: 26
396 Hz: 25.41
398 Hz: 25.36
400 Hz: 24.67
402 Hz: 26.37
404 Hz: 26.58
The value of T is 25.3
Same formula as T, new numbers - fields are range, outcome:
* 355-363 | 25.4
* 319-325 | 22.9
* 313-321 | 21.4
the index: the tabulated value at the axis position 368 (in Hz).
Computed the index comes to 25.62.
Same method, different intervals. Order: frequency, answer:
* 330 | 24.47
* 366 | 23.51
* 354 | 26.13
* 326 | 23.84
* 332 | 24.68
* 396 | 25.41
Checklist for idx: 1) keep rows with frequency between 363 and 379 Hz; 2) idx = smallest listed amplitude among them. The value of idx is 23.22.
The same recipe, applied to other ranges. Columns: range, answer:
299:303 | 20.23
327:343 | 23.25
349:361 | 25.17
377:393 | 23.13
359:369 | 23.51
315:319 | 20.81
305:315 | 20.39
